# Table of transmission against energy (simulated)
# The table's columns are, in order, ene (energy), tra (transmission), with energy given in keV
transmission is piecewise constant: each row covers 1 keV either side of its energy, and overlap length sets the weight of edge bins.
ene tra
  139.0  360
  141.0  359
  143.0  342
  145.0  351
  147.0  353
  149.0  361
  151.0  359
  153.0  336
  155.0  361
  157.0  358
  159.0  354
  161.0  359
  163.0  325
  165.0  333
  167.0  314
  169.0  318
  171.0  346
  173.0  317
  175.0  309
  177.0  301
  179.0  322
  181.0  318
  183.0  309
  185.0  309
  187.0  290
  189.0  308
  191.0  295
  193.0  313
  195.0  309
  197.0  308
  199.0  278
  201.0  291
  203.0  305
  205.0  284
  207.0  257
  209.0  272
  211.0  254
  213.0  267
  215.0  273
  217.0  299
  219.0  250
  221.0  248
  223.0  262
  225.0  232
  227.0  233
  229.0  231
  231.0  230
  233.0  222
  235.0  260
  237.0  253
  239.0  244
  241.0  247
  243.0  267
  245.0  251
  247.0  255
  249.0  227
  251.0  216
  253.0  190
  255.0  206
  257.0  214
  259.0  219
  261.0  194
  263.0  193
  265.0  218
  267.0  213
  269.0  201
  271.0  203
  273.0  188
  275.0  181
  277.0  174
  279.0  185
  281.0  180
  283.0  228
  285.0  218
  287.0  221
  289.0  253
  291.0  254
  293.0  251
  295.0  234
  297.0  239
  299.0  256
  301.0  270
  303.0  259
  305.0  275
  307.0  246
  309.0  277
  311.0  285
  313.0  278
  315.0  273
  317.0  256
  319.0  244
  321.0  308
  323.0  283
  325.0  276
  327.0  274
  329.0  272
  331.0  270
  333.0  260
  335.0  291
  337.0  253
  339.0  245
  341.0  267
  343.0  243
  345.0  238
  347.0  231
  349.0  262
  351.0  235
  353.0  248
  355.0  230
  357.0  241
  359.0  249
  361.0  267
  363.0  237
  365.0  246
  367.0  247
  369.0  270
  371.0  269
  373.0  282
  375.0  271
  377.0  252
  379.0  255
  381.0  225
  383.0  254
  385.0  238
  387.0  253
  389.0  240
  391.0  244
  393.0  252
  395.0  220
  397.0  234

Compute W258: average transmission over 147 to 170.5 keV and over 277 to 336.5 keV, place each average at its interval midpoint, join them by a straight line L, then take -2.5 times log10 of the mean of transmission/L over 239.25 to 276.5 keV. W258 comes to 0.30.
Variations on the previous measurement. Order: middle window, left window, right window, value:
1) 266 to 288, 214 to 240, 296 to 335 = 0.29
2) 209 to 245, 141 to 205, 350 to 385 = 0.20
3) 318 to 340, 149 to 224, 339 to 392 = -0.04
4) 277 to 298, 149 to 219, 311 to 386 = 0.23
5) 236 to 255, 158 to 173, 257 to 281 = -0.04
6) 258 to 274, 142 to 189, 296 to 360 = 0.38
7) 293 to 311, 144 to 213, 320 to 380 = 0.07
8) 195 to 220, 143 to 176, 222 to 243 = -0.01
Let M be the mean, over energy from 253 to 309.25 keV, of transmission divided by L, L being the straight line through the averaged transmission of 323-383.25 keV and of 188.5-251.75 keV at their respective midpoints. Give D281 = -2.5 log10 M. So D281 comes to 0.17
